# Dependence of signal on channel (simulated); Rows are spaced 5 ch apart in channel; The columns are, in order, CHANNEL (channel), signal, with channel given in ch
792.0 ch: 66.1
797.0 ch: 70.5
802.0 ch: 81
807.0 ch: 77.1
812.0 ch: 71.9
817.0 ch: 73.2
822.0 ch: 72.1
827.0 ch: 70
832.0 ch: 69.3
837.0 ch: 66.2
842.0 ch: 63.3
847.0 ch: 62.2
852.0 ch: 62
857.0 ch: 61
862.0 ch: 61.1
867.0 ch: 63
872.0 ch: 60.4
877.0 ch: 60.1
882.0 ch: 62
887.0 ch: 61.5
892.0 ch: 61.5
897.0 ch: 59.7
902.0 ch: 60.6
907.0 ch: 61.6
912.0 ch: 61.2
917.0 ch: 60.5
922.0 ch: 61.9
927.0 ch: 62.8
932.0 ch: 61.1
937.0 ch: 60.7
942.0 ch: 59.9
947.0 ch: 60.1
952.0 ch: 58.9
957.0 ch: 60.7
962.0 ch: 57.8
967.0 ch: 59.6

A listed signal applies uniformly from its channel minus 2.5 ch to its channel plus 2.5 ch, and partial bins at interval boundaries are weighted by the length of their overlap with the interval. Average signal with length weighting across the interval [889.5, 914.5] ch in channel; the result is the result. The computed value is 60.9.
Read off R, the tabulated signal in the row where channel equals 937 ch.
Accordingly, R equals 60.7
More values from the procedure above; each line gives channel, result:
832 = 69.3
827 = 70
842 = 63.3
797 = 70.5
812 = 71.9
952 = 58.9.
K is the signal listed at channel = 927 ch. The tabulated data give 62.8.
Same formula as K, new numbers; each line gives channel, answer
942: 59.9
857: 61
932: 61.1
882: 62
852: 62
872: 60.4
